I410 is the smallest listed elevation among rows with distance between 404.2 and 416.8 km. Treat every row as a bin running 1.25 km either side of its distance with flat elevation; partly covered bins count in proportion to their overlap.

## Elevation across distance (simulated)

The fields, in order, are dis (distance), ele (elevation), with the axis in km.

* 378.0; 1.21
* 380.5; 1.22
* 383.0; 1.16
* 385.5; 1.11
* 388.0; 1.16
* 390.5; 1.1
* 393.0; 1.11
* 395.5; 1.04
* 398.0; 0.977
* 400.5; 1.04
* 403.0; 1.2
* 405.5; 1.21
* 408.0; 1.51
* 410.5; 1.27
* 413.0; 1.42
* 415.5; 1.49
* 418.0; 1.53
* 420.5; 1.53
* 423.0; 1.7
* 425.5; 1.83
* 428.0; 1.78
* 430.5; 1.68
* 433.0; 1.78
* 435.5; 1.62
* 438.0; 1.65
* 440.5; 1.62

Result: 1.21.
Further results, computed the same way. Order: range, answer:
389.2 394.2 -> 1.1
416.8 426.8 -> 1.53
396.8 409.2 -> 0.977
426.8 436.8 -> 1.62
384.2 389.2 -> 1.11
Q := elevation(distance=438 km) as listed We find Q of 1.65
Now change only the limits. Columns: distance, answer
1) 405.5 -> 1.21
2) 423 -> 1.7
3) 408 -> 1.51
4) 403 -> 1.2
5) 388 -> 1.16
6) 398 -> 0.977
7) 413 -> 1.42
